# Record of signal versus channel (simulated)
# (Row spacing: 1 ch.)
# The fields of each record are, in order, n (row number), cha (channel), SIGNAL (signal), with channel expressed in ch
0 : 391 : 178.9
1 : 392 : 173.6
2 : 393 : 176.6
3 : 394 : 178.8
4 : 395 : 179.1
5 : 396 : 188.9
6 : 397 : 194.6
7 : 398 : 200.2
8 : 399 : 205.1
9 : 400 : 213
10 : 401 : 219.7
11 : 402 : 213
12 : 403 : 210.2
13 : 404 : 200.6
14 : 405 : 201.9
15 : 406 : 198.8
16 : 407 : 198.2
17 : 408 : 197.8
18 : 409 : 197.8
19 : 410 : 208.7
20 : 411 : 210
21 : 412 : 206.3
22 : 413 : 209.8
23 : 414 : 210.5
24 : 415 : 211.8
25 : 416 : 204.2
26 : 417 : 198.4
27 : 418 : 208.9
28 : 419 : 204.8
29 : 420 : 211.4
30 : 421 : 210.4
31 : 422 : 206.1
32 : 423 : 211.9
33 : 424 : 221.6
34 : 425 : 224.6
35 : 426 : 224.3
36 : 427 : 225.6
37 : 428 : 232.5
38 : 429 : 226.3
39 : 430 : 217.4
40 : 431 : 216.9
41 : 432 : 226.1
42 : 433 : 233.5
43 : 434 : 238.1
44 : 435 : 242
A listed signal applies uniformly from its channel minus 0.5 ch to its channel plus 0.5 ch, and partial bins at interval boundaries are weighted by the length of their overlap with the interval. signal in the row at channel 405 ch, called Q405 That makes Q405 201.9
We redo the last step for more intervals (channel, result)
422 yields 206.1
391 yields 178.9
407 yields 198.2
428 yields 232.5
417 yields 198.4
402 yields 213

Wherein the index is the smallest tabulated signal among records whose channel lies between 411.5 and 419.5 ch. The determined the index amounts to 198.4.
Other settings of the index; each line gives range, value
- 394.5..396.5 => 179.1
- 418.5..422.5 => 204.8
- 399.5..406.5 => 198.8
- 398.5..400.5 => 205.1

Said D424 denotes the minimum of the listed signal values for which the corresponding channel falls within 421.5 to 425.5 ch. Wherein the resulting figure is 206.1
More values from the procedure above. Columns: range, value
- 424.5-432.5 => 216.9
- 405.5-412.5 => 197.8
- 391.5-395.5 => 173.6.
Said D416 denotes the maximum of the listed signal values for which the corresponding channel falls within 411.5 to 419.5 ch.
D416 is 211.8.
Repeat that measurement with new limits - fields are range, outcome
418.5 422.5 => 211.4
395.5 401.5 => 219.7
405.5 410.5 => 208.7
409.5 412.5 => 210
